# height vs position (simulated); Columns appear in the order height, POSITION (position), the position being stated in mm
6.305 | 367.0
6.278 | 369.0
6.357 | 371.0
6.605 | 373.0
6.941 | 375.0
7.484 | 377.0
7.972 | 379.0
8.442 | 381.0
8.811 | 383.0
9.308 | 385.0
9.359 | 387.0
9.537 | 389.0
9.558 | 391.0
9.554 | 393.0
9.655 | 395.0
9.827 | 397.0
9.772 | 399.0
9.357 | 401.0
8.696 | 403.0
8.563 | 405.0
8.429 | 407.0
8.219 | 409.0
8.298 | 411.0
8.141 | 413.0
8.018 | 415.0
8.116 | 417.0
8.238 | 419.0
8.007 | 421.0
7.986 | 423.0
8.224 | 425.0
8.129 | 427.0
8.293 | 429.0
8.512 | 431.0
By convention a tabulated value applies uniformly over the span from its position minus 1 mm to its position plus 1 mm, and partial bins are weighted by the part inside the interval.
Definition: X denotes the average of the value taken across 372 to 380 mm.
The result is 7.25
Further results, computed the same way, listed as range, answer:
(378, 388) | 8.78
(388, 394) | 9.55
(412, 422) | 8.1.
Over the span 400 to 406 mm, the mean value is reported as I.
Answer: 8.87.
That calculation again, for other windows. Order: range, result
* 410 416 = 8.15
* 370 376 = 6.63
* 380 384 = 8.63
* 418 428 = 8.12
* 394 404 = 9.46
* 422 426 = 8.11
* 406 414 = 8.27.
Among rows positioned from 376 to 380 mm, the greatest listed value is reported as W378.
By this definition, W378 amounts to 7.972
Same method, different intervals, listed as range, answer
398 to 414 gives 9.772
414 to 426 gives 8.238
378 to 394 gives 9.558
